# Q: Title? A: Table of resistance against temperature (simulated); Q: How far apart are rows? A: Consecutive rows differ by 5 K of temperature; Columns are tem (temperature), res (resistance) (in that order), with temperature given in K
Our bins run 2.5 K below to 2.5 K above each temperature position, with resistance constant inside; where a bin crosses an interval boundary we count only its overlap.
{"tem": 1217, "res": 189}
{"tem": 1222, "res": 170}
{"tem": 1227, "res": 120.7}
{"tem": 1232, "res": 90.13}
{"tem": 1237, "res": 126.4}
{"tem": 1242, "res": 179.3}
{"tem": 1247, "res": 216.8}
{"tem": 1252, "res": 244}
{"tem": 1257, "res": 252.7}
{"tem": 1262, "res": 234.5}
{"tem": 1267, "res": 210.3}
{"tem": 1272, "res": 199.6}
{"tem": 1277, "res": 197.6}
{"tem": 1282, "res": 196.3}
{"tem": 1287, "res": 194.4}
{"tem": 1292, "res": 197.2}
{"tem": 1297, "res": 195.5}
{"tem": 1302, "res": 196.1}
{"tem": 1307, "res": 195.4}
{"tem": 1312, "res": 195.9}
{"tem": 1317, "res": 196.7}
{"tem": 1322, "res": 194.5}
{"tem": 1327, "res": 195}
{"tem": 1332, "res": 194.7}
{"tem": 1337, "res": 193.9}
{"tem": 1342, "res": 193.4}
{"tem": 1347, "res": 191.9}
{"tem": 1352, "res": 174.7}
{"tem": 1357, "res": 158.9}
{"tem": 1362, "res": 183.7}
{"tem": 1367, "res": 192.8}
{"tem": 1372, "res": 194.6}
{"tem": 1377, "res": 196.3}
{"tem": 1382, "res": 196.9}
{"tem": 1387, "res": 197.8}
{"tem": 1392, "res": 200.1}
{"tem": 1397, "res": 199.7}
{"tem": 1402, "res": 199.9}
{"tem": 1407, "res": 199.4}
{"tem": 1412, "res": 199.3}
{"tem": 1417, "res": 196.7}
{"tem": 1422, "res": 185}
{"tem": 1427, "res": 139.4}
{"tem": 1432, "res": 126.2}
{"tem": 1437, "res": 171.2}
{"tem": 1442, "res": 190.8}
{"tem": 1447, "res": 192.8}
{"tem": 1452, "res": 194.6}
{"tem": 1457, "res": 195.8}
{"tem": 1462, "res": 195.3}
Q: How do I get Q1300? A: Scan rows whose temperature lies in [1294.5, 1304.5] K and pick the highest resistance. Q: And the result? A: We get 196.1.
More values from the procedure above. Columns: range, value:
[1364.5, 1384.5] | 196.9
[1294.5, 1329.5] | 196.7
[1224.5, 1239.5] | 126.4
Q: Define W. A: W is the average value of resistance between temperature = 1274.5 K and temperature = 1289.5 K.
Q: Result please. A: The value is 196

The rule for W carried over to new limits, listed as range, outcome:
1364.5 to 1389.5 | 196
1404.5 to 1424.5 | 195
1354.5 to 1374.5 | 182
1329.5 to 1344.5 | 194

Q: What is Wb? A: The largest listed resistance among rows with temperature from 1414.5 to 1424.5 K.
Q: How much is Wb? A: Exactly 196.7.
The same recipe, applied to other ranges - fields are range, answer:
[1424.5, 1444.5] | 190.8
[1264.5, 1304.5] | 210.3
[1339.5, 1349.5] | 193.4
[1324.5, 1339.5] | 195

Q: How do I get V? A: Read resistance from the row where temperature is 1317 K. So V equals 196.7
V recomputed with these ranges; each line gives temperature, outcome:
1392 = 200.1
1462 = 195.3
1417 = 196.7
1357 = 158.9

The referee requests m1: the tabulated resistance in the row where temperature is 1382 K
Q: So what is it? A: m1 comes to 196.9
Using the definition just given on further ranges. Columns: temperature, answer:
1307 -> 195.4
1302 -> 196.1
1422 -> 185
